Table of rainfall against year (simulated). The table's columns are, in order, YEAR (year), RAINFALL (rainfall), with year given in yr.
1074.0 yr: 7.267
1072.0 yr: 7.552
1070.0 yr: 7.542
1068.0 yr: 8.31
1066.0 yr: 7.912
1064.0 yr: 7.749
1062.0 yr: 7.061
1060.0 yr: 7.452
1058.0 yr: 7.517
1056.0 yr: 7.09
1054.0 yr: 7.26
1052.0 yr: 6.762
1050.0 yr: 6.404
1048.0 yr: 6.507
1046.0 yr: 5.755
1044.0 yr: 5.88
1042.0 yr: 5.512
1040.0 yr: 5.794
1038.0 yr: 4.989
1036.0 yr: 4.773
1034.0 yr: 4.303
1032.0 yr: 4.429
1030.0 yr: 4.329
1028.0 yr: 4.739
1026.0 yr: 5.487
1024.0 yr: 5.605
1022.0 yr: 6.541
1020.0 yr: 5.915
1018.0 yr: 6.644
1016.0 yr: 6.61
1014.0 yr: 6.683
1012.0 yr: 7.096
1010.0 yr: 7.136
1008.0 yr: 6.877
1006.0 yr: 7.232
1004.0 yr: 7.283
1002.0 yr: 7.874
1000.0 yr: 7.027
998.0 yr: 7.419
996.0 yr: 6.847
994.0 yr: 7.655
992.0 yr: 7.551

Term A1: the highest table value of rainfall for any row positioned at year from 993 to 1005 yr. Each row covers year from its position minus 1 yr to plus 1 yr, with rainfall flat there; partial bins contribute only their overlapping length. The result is 7.874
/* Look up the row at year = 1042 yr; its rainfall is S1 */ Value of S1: 5.512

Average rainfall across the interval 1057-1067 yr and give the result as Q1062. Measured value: 7.54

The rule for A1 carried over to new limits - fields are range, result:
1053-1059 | 7.517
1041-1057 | 7.26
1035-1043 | 5.794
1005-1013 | 7.232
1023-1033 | 5.605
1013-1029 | 6.683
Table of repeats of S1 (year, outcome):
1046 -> 5.755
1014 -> 6.683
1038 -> 4.989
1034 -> 4.303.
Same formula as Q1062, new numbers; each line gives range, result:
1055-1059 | 7.3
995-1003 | 7.29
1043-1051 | 6.14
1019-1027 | 5.89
